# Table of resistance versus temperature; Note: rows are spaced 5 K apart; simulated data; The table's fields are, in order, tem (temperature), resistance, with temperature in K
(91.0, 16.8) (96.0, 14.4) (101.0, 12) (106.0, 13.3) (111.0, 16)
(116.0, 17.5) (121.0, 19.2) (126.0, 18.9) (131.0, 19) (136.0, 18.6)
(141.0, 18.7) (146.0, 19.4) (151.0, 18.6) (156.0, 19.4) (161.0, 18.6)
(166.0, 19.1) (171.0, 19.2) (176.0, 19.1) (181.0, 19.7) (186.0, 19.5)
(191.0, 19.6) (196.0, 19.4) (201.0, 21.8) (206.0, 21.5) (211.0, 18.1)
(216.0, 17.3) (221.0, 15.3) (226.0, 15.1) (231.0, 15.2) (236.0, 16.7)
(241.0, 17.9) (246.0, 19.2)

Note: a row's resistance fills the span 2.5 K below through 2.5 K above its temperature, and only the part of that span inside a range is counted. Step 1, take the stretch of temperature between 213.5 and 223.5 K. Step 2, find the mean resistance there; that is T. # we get 16.3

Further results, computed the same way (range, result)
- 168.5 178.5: 19.1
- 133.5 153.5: 18.8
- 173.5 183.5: 19.4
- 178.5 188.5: 19.6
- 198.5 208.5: 21.6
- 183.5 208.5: 20.4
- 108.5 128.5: 17.9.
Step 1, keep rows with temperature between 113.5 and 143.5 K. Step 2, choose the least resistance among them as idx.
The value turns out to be 17.5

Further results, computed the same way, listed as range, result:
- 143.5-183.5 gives 18.6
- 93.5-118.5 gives 12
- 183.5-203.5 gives 19.4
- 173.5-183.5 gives 19.1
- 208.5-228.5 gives 15.1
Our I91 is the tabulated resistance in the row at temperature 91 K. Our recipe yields 16.8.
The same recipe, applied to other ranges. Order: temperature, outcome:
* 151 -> 18.6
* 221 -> 15.3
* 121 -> 19.2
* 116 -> 17.5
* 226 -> 15.1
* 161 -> 18.6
